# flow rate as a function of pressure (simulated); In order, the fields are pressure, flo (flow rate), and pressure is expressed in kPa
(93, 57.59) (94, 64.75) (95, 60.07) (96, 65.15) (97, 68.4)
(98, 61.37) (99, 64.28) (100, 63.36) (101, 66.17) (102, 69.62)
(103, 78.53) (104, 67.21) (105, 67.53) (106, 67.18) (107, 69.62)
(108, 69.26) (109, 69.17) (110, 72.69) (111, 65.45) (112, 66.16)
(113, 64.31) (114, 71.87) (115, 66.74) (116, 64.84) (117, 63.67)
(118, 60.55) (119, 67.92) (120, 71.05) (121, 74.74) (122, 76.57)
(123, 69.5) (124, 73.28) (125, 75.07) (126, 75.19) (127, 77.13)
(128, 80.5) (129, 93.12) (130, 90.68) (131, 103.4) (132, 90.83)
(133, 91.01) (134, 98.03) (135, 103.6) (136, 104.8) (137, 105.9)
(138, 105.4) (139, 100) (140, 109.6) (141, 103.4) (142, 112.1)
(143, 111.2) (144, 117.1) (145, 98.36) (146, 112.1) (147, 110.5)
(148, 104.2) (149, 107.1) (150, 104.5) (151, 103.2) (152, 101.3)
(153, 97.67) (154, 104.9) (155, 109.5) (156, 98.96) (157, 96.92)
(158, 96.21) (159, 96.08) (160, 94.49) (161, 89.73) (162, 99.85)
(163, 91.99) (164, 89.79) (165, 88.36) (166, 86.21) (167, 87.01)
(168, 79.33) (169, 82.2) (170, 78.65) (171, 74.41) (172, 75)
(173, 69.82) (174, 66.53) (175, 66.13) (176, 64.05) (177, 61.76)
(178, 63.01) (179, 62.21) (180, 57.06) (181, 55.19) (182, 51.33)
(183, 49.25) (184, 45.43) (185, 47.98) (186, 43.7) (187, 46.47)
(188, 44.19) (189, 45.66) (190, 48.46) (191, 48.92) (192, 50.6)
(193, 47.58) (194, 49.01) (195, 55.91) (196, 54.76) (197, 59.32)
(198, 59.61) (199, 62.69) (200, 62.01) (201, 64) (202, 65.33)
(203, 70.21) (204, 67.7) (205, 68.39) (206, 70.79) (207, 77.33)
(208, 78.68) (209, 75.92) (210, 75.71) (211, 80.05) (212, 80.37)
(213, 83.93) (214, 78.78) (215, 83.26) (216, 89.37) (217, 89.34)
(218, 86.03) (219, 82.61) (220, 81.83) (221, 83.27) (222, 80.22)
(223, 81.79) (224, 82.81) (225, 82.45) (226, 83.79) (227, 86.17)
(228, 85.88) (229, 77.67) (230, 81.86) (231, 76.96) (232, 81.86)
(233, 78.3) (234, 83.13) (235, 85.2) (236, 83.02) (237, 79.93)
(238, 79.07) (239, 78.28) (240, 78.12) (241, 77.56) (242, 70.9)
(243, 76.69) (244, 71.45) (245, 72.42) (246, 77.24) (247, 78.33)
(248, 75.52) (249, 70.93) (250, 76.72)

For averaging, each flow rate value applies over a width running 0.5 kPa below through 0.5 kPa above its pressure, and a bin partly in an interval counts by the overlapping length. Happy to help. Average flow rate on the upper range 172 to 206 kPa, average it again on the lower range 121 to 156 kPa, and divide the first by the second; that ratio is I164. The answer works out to 0.59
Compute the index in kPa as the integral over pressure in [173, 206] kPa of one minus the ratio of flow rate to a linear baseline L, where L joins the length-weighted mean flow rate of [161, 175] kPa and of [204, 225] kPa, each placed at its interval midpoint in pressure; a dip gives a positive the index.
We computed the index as 9.9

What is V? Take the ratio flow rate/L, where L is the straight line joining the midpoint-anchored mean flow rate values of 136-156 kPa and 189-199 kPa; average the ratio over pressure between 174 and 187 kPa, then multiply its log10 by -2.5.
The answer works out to 0.22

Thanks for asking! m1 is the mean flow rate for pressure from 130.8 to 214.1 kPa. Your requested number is 79.6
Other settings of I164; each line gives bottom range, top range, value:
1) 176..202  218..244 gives 1.50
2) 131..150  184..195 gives 0.45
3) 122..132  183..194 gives 0.57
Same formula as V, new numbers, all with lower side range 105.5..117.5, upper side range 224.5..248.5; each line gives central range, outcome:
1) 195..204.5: 0.210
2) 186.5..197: 0.449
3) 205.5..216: -0.030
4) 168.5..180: 0.069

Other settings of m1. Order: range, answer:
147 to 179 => 88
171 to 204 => 57.1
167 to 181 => 69.4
